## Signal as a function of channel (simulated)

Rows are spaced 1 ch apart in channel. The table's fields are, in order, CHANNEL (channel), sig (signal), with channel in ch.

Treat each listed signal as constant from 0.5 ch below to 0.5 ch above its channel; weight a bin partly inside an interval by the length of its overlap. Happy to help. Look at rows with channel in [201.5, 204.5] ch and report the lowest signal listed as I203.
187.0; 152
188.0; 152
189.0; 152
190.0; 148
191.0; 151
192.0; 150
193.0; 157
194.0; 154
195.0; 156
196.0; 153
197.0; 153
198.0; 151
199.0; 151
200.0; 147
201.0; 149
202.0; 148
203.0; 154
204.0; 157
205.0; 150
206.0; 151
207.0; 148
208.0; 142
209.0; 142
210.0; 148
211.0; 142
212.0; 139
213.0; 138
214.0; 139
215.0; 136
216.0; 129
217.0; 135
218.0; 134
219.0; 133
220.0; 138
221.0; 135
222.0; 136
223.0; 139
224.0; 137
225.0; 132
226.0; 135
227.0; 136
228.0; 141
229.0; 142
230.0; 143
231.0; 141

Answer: 148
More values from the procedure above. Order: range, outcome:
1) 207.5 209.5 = 142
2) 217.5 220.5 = 133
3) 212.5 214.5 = 138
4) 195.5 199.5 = 151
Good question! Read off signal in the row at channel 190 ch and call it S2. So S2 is 148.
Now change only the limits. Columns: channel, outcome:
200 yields 147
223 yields 139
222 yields 136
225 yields 132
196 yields 153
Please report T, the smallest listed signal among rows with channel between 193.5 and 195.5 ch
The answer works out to 154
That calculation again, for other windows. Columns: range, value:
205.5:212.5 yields 139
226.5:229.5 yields 136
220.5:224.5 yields 135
